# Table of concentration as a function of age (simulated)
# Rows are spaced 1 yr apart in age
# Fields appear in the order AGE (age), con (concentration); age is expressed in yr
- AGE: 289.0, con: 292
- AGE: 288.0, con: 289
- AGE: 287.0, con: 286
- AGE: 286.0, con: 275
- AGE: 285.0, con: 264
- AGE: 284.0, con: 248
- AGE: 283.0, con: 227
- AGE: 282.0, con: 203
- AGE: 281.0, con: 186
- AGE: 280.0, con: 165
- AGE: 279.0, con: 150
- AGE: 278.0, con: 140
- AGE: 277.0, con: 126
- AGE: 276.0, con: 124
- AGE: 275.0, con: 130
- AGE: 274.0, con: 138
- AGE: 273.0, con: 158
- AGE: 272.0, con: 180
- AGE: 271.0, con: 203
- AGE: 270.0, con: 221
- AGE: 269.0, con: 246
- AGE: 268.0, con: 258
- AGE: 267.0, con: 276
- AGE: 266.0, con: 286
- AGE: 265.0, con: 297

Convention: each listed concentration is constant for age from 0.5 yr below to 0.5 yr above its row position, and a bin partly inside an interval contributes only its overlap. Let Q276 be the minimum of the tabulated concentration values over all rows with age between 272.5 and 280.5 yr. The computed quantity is 124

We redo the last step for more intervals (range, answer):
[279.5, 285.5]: 165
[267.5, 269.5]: 246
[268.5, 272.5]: 180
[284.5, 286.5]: 264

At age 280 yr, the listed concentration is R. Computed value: 165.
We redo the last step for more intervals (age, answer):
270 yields 221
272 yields 180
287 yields 286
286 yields 275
